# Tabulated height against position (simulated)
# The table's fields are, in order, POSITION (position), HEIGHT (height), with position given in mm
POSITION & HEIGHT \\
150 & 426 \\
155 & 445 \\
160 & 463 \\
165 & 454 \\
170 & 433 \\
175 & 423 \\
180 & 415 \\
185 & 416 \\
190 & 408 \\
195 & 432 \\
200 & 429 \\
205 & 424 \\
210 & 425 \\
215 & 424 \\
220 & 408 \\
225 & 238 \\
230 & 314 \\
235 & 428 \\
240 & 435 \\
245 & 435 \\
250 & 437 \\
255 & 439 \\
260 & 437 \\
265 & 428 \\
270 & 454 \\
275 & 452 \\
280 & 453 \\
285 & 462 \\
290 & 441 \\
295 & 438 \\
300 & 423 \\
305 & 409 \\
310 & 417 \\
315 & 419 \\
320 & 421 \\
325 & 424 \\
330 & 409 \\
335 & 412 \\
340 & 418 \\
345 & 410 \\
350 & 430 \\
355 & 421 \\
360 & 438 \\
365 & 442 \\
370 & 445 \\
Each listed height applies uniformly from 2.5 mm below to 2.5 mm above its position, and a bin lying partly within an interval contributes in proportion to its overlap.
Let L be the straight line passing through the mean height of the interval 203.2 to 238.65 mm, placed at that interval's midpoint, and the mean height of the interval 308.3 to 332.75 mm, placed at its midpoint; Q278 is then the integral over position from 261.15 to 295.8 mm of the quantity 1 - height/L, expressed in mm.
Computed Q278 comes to -3.8 mm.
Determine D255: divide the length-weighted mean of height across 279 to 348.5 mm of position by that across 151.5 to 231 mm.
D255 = 1.03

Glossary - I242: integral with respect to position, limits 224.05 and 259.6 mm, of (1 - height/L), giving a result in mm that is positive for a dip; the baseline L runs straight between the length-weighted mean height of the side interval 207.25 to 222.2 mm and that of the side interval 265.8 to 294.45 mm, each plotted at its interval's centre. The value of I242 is 2.77 mm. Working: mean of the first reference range 419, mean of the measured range 399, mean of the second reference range 450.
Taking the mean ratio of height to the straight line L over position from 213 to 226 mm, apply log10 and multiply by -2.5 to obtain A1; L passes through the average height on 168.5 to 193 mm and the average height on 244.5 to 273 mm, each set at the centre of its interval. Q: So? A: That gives 0.17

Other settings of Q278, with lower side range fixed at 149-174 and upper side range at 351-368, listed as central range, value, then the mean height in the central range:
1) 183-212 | 1.29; 422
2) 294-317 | 0.86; 420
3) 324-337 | 0.63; 414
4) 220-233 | 3.94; 307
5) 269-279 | -0.34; 453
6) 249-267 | 0.15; 435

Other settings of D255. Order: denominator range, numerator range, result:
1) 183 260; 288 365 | 1.04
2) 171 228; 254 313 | 1.08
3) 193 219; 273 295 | 1.06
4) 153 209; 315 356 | 0.97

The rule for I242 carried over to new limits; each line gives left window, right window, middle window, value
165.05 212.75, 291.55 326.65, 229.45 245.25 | 0.52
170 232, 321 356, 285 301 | -1.09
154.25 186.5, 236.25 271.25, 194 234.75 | 4.57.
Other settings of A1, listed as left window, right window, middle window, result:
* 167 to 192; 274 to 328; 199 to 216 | -0.007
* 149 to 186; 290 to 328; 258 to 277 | -0.041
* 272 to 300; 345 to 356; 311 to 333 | 0.039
